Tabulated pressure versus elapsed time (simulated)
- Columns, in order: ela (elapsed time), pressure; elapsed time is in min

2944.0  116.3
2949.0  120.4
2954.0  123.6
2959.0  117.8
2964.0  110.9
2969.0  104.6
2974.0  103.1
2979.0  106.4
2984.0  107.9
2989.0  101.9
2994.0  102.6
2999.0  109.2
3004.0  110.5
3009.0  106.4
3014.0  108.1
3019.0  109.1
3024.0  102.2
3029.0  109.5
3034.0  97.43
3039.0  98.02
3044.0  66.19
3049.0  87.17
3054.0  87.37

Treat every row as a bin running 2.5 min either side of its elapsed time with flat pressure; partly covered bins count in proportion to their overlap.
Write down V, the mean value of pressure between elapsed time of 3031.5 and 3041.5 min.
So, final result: 97.7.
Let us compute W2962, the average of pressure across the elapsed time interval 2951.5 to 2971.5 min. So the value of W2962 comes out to 114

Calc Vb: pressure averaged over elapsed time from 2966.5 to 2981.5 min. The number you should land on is 105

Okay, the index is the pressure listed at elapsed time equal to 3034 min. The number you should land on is 97.43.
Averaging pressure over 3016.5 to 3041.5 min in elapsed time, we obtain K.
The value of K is 103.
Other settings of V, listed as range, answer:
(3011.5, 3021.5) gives 109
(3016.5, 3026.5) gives 106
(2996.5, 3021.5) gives 109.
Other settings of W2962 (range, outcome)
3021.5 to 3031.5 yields 106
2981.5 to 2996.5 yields 104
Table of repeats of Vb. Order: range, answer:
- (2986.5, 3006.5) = 106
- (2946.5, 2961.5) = 121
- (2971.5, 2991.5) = 105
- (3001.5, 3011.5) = 108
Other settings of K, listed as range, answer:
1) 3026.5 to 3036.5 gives 103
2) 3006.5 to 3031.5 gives 107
